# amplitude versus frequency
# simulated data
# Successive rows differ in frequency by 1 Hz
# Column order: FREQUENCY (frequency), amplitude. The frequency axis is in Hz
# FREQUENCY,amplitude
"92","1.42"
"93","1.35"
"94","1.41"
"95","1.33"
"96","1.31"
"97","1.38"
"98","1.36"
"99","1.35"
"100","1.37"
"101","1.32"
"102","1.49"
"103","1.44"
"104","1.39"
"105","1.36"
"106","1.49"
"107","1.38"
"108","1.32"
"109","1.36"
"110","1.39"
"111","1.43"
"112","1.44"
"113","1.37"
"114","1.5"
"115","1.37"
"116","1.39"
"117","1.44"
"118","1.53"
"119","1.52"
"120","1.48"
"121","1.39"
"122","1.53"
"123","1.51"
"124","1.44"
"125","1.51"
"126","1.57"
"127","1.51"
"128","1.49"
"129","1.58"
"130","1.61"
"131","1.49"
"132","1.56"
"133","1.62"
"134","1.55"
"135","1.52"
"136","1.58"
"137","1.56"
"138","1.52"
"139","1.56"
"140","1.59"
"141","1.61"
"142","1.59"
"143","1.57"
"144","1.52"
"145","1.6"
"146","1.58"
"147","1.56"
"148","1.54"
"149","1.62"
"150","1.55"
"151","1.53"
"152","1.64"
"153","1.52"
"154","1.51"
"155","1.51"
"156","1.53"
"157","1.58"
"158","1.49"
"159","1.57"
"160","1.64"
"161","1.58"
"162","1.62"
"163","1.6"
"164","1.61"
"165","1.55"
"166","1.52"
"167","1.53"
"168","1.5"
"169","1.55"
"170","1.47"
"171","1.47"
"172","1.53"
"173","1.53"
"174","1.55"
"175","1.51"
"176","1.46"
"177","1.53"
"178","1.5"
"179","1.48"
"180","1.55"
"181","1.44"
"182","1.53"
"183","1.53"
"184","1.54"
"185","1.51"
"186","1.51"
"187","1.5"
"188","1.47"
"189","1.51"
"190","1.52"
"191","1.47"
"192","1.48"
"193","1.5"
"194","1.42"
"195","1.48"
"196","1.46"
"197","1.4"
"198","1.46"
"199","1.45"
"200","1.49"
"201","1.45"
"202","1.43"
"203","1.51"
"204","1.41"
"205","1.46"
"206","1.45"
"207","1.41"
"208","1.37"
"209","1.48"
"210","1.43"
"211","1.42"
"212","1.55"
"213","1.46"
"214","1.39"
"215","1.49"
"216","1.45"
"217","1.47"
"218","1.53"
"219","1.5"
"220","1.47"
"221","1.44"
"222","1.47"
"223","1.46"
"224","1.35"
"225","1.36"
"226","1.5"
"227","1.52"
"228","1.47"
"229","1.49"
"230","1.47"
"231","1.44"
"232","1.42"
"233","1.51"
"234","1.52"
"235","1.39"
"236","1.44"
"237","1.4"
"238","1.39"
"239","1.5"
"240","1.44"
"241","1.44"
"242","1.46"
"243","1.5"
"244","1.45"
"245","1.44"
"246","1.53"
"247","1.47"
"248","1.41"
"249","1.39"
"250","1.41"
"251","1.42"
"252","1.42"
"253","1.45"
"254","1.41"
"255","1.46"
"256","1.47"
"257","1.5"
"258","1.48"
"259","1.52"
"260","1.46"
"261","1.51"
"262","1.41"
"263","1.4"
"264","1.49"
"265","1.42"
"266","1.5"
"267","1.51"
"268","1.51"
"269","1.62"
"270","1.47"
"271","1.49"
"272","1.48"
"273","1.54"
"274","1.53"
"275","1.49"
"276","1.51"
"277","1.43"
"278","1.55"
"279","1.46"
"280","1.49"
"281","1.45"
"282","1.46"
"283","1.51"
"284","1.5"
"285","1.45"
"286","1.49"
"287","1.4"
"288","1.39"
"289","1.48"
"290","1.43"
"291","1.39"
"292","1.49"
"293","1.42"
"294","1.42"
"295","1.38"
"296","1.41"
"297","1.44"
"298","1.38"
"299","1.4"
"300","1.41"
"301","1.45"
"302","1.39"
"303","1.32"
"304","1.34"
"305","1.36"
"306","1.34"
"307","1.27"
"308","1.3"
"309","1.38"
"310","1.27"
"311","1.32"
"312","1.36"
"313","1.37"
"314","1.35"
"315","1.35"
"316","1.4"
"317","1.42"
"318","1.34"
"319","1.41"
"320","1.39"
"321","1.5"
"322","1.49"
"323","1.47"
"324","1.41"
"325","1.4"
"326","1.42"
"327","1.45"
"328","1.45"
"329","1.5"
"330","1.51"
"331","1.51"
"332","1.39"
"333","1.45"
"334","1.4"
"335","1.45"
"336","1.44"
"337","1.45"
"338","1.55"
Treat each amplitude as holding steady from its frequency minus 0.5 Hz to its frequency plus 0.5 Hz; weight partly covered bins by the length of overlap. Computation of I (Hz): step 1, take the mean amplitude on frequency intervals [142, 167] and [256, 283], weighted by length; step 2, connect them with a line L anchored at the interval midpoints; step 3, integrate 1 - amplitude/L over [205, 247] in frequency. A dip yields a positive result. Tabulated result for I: 1.7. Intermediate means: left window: 1.56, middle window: 1.46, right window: 1.49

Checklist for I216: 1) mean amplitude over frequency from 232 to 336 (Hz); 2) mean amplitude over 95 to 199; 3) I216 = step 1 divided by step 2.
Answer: 1.0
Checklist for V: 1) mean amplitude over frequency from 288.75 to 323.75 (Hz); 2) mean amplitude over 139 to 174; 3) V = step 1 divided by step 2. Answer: 0.89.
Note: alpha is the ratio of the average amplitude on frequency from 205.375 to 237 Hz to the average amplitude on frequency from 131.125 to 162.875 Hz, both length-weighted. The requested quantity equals 0.93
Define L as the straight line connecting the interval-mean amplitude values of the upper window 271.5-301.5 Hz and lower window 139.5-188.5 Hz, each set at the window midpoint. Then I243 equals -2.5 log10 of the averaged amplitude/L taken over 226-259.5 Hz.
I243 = 0.022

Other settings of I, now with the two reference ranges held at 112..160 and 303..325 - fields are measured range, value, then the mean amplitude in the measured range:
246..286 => -1.7 Hz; 1.47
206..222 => 0.0 Hz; 1.46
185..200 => 0.0 Hz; 1.48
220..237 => 0.0 Hz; 1.45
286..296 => -0.2 Hz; 1.43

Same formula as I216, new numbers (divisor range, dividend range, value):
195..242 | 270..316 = 0.98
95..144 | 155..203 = 1.03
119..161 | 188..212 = 0.94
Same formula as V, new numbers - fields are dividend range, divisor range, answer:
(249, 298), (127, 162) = 0.94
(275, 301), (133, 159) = 0.93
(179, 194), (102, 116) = 1.07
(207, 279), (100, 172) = 0.97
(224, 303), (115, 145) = 0.95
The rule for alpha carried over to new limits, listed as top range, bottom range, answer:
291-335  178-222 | 0.95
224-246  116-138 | 0.96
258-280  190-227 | 1.02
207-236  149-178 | 0.94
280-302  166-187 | 0.95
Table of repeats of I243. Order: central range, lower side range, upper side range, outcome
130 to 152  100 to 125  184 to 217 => -0.09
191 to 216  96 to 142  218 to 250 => 0.00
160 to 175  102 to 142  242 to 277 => -0.05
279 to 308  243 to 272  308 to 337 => 0.02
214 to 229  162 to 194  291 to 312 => 0.00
